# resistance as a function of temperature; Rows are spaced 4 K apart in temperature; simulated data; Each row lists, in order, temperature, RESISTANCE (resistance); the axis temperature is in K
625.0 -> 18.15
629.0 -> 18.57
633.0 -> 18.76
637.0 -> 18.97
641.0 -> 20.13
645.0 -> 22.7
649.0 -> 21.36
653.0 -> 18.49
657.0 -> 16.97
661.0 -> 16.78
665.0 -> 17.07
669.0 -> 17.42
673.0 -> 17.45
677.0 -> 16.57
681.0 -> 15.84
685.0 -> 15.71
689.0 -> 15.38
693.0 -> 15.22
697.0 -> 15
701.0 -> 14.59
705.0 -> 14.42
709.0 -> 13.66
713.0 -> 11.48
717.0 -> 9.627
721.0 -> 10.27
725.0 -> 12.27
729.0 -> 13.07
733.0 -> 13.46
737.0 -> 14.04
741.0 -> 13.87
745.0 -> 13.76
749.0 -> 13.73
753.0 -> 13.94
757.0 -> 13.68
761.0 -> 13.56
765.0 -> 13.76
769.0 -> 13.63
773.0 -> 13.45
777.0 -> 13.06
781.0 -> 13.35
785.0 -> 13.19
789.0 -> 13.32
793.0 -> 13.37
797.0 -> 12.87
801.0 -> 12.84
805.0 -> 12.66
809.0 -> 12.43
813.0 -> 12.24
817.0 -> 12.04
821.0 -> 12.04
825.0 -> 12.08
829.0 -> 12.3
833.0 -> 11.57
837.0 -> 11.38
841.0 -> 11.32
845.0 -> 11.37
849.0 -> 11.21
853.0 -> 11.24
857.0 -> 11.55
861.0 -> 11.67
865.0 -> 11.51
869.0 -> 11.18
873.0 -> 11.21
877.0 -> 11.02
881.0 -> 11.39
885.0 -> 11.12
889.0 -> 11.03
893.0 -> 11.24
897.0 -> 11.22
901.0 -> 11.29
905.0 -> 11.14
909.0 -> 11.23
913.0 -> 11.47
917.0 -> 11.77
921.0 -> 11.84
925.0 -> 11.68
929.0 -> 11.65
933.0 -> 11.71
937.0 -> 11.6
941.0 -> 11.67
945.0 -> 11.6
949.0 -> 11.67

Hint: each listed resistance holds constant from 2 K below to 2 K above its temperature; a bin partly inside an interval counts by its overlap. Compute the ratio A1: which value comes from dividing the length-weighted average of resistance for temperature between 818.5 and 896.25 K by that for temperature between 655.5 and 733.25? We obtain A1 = 0.78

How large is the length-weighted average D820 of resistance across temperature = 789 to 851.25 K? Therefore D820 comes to 12.1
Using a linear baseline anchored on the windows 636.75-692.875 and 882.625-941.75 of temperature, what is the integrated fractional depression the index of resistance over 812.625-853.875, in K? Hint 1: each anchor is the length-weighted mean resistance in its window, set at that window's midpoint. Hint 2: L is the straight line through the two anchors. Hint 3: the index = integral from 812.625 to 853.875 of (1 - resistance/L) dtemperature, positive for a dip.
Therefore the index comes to 5.4 K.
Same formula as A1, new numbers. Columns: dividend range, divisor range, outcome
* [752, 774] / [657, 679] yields 0.80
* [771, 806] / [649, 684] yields 0.76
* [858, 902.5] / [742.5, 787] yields 0.83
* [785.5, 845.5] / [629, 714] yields 0.73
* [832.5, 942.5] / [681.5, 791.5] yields 0.84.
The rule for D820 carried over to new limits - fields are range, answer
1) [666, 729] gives 14.3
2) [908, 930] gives 11.6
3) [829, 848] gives 11.5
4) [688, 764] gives 13.4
